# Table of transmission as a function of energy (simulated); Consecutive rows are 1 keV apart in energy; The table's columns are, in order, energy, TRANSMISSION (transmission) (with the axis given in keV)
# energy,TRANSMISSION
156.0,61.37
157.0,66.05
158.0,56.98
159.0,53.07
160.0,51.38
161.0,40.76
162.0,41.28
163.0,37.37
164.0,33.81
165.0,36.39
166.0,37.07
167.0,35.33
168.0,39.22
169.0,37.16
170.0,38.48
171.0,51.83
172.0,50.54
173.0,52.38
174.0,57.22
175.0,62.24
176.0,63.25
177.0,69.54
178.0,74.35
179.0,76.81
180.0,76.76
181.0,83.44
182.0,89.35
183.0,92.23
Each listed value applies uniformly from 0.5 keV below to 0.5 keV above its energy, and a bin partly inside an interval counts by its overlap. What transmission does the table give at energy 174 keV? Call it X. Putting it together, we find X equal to 57.22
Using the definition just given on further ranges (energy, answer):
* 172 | 50.54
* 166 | 37.07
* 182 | 89.35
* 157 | 66.05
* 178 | 74.35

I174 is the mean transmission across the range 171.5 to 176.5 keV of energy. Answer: 57.1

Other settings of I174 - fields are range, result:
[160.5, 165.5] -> 37.9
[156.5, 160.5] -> 56.9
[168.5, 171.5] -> 42.5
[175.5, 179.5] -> 71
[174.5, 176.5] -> 62.7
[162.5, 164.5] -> 35.6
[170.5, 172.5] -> 51.2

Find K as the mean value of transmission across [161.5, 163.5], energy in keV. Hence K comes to 39.3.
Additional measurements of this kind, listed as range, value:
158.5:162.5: 46.6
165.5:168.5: 37.2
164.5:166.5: 36.7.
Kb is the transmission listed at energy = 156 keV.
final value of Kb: 61.37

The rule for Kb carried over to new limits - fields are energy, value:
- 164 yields 33.81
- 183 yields 92.23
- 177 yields 69.54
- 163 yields 37.37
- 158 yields 56.98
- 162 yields 41.28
